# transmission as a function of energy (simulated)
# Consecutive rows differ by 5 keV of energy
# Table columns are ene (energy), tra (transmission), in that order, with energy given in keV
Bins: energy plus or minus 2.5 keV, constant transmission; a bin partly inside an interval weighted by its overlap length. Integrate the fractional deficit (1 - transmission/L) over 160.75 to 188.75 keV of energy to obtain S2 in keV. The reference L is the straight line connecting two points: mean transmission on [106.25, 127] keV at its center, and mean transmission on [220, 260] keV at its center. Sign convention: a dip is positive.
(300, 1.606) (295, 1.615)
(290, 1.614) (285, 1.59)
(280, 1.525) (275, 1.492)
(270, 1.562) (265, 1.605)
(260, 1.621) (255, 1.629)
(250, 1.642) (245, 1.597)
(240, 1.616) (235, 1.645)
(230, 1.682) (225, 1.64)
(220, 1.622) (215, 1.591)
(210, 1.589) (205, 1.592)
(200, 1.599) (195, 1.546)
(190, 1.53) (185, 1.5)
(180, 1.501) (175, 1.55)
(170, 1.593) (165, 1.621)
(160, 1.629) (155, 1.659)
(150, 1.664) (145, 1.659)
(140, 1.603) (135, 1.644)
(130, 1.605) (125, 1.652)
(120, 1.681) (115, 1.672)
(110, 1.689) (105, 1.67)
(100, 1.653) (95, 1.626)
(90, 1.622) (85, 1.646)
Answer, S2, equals 1.7 keV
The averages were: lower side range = 1.67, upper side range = 1.63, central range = 1.56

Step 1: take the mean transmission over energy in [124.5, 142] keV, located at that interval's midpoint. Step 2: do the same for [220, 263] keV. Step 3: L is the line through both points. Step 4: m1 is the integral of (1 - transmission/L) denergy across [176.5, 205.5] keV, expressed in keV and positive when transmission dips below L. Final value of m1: 1.6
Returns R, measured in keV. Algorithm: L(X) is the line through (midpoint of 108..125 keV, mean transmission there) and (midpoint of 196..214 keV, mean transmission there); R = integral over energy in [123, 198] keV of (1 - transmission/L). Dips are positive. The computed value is 1.7 keV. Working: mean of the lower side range 1.68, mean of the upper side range 1.59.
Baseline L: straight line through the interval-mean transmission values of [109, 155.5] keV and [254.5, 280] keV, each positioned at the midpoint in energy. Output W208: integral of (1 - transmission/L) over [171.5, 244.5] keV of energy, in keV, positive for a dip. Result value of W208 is 0.9 keV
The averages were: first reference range 1.65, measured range 1.59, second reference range 1.57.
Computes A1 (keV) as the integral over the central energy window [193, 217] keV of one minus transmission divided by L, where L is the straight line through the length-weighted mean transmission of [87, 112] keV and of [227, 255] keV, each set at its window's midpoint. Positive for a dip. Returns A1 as 0.8 keV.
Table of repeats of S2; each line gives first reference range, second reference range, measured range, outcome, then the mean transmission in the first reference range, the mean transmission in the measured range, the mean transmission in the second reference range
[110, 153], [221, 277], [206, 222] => 0.25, 1.65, 1.6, 1.61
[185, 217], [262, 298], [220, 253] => -1.37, 1.57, 1.64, 1.57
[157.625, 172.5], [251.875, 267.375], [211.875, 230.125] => -0.10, 1.61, 1.63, 1.62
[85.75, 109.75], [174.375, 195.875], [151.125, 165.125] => -0.73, 1.65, 1.64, 1.52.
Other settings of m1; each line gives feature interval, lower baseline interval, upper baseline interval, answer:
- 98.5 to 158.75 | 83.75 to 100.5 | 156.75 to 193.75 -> -1.93 keV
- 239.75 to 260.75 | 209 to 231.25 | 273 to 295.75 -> -0.33 keV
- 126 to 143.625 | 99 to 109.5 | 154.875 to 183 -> 0.06 keV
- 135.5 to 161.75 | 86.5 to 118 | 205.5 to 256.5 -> 0.01 keV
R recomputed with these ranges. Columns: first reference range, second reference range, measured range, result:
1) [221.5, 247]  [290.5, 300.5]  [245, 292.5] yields 1.0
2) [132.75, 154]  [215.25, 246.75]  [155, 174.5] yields 0.3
